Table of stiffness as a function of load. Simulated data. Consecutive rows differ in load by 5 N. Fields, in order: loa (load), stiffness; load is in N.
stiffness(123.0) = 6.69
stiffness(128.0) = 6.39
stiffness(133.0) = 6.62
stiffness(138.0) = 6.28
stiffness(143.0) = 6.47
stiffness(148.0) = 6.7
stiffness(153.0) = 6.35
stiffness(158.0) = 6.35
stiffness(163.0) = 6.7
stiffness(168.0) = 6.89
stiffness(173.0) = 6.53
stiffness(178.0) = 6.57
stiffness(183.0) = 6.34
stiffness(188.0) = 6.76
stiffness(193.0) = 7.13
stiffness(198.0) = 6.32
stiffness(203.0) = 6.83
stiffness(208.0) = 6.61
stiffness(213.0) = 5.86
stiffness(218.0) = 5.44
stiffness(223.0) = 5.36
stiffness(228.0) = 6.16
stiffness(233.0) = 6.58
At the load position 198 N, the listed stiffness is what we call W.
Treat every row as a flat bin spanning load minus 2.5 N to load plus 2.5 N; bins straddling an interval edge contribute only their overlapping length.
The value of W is 6.32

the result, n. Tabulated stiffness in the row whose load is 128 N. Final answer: 6.39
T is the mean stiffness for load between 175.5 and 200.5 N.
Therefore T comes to 6.62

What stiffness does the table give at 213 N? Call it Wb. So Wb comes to 5.86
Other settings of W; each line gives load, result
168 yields 6.89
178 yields 6.57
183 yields 6.34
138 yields 6.28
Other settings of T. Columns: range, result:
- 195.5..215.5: 6.41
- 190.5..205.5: 6.76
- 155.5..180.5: 6.61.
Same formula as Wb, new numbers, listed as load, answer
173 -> 6.53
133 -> 6.62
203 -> 6.83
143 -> 6.47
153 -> 6.35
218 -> 5.44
